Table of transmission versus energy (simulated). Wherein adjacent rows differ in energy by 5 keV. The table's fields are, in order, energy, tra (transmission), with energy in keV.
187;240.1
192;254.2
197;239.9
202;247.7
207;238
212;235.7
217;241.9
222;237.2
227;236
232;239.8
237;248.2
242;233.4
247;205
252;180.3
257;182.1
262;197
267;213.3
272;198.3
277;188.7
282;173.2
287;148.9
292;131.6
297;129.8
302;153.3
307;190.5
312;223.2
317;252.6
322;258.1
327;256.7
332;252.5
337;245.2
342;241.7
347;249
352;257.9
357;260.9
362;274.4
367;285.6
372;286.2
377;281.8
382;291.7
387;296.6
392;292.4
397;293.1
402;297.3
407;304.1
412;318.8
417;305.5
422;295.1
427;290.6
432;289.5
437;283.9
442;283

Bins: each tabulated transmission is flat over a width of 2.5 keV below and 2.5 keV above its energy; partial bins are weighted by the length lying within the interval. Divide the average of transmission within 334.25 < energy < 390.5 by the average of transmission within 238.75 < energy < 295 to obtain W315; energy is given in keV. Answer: 1.45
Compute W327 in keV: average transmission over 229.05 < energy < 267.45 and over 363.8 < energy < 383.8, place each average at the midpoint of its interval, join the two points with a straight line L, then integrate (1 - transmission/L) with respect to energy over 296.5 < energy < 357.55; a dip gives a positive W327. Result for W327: 6.7 keV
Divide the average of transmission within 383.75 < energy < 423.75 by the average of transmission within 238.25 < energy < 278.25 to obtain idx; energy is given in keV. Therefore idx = 1.49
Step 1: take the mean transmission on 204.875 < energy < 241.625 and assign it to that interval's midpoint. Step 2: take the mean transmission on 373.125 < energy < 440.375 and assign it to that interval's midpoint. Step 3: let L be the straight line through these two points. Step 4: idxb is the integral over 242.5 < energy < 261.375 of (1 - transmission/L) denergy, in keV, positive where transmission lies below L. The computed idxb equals 4.05 keV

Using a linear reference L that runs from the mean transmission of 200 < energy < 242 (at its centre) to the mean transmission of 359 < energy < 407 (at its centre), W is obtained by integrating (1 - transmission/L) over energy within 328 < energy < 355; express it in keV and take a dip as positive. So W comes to 2.6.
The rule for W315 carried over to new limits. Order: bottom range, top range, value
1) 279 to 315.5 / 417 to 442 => 1.74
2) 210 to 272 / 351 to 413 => 1.31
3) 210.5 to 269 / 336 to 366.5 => 1.17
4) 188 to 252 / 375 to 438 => 1.25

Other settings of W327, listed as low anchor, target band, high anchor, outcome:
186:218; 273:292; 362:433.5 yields 6.9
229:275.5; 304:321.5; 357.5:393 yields 1.7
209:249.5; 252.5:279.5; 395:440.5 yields 5.7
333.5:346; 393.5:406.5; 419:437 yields -0.9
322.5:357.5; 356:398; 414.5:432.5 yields -2.2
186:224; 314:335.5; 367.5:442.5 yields 1.5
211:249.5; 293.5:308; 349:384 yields 5.9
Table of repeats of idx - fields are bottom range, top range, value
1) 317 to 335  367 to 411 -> 1.15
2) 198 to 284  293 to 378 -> 1.09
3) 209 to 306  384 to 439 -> 1.50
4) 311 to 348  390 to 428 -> 1.21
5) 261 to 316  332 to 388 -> 1.50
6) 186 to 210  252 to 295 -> 0.73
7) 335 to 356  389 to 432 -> 1.20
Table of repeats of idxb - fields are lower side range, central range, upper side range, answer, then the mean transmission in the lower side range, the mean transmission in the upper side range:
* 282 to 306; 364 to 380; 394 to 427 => -2.2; 147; 301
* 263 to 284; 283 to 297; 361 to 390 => 4.5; 194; 287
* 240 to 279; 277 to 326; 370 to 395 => 9.5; 199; 290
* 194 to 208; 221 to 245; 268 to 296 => -2.8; 243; 169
